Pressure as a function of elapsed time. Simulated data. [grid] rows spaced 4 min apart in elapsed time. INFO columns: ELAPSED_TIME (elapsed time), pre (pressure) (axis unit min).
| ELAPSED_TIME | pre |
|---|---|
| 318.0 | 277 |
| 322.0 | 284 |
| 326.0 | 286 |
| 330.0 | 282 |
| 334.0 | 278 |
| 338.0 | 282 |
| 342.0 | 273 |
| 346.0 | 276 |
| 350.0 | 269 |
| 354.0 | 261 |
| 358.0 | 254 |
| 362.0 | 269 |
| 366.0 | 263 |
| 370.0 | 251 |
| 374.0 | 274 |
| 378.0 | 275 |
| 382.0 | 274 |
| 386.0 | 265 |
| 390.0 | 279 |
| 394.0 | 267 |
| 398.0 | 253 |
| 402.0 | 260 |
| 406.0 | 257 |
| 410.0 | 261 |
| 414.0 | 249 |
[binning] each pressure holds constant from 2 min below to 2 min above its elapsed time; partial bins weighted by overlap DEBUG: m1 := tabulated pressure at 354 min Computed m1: 261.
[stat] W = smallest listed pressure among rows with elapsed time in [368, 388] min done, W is 251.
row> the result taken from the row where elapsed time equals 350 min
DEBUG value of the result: 269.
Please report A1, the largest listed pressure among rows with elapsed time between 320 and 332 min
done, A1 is 286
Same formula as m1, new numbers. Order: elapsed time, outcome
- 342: 273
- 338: 282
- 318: 277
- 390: 279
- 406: 257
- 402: 260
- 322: 284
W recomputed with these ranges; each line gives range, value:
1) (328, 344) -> 273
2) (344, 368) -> 254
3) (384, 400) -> 253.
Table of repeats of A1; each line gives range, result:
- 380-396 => 279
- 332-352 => 282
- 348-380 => 275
